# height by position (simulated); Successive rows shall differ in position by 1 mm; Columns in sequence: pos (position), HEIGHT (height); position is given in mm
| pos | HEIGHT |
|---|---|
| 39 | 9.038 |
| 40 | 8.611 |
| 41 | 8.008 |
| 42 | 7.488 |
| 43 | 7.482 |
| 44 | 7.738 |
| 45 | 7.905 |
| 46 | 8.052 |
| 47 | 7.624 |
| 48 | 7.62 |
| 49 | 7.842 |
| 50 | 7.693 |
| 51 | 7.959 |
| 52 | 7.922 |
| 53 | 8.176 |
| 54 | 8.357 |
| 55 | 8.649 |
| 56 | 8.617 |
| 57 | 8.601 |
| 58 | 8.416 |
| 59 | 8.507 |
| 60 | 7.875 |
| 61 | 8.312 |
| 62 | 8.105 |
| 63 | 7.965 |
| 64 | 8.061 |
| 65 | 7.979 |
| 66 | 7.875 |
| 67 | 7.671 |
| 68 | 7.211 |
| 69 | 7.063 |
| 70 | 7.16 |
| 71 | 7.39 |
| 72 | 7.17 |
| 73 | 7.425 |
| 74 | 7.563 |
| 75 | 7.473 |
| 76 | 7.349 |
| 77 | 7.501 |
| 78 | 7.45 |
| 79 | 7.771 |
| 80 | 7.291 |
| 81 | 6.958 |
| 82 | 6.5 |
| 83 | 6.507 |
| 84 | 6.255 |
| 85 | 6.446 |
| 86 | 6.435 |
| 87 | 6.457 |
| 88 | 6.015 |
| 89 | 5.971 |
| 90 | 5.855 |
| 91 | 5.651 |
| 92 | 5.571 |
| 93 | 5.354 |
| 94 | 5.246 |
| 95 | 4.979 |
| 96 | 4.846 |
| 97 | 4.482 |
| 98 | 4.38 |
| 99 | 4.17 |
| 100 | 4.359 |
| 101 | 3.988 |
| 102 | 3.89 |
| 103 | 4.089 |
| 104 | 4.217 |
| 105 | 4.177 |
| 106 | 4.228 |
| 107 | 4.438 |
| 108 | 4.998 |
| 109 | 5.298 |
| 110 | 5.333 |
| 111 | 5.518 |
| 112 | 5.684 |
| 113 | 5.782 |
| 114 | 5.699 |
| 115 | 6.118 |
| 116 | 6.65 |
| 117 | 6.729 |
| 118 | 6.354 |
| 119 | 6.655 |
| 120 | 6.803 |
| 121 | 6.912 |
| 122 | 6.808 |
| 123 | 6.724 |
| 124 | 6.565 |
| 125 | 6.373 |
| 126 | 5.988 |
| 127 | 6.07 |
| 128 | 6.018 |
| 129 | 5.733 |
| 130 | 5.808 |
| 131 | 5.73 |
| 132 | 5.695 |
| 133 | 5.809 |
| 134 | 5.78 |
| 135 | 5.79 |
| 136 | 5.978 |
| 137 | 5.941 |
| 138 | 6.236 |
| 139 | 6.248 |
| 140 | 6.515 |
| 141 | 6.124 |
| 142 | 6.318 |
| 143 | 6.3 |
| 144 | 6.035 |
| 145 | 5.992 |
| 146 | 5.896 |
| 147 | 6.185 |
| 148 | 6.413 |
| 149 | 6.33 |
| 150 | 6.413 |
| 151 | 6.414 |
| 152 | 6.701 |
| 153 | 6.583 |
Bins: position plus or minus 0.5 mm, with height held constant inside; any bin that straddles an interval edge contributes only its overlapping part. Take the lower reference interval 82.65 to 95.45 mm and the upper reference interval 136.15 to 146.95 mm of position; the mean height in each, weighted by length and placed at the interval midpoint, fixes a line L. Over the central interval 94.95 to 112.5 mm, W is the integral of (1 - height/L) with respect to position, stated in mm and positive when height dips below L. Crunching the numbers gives 4.02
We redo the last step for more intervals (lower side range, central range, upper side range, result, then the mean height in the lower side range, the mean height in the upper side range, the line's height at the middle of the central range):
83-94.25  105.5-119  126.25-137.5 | 0.6 mm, 5.97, 5.85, 5.91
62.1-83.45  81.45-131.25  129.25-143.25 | 7.7 mm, 7.41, 6.01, 6.67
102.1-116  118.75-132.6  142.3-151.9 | -1.7 mm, 5.07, 6.24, 5.58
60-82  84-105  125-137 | 5.4 mm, 7.54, 5.88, 6.89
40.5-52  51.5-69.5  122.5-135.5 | -1.5 mm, 7.77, 6.01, 7.47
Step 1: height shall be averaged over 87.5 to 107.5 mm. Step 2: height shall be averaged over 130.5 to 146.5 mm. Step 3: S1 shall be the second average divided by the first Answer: 1.26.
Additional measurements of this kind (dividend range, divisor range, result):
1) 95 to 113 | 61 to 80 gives 0.61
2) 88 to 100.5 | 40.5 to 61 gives 0.64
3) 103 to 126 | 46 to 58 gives 0.71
